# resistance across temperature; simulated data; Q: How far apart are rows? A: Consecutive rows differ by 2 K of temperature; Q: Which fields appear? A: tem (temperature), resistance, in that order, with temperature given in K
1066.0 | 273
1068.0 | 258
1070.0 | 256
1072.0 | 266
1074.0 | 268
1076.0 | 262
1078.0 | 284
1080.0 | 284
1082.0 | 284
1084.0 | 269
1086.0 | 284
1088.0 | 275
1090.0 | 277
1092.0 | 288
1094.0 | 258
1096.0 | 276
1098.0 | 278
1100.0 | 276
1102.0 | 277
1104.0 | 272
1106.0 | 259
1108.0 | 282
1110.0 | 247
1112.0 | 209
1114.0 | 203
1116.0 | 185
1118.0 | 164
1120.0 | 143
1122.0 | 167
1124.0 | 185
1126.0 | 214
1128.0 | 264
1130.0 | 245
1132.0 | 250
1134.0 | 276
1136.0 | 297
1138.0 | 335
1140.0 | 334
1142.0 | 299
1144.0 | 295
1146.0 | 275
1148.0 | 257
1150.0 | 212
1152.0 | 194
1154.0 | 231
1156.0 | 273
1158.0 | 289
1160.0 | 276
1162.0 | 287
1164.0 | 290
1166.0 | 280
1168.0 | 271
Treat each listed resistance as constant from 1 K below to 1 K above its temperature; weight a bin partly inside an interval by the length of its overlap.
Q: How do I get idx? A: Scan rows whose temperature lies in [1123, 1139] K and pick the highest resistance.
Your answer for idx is 335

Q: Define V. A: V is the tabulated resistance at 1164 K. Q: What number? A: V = 290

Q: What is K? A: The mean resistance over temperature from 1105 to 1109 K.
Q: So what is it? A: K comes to 270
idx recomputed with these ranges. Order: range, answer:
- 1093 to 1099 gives 278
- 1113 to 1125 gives 203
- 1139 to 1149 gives 334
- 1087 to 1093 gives 288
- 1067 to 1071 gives 258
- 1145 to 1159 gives 289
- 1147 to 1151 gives 257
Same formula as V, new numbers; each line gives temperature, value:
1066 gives 273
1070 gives 256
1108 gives 282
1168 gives 271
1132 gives 250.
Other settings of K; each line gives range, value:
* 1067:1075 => 262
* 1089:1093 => 282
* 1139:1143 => 316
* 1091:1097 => 274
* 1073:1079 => 271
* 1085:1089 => 280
